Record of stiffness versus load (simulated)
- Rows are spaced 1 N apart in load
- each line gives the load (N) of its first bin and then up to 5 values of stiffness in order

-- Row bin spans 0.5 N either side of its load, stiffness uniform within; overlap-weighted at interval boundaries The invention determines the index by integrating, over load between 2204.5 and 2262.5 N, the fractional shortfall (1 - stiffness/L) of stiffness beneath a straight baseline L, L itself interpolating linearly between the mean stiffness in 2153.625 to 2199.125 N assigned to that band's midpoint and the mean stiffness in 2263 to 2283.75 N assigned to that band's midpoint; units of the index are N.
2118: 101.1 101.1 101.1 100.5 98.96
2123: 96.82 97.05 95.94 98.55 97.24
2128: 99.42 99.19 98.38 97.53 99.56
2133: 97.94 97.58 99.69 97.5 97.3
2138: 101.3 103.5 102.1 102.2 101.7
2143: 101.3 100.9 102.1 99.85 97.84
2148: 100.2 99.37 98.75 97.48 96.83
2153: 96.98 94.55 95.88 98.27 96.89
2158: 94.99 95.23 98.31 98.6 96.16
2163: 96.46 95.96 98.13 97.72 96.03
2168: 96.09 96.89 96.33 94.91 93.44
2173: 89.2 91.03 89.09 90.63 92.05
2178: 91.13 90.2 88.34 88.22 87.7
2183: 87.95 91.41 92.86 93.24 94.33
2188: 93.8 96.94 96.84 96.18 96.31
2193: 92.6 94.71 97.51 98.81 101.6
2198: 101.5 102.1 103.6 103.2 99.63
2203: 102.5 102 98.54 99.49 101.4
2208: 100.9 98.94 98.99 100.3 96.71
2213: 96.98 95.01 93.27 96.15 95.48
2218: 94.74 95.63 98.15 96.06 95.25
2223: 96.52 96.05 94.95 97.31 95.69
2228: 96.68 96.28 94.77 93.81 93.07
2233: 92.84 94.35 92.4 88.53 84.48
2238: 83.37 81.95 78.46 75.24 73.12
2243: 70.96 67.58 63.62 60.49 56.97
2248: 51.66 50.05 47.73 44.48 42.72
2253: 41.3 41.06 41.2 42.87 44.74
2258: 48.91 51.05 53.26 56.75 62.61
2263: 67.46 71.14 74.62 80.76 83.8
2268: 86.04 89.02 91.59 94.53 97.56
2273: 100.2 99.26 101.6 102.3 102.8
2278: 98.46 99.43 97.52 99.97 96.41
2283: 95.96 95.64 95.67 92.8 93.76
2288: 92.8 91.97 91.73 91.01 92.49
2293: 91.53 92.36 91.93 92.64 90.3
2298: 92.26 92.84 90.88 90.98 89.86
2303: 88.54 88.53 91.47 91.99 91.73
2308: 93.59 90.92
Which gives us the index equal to 8.9 N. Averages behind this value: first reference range 94.7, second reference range 92.6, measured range 79.2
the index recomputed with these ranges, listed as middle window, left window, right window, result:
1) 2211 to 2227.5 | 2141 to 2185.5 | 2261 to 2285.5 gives -0.57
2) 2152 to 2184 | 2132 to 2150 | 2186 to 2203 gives 1.65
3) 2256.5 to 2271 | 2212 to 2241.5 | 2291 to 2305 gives 3.51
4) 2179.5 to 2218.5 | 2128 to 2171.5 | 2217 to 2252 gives -3.57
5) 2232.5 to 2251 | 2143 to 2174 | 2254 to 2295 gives 3.21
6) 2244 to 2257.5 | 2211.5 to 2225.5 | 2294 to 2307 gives 6.45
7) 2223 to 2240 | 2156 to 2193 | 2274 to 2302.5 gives 0.41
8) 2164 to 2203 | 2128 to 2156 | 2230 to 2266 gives -4.09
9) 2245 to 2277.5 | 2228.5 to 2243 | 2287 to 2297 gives 7.75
